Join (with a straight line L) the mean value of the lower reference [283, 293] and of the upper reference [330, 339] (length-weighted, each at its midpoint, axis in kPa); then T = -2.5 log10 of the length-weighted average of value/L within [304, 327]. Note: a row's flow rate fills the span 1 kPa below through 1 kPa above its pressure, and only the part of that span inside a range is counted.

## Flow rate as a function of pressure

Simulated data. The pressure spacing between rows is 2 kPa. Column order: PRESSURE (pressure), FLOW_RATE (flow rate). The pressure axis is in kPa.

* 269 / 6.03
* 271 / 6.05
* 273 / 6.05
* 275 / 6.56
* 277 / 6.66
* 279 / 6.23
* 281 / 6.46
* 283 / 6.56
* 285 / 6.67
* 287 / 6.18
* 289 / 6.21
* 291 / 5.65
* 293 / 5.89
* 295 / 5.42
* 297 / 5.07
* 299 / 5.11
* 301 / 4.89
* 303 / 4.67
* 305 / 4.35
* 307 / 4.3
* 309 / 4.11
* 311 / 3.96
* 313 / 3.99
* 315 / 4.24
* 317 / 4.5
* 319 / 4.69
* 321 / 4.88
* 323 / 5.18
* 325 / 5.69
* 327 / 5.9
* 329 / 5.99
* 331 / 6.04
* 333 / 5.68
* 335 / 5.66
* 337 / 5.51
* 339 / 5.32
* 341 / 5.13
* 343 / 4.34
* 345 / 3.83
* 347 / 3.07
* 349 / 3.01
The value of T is 0.27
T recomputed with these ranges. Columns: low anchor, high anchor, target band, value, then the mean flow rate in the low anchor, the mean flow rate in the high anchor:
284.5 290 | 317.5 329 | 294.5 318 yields 0.266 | 6.32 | 5.3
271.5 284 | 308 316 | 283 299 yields -0.067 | 6.41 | 4.08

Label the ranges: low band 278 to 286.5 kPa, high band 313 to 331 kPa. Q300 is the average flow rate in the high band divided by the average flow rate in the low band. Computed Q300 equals 0.79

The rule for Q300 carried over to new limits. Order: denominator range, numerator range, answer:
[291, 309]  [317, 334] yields 1.10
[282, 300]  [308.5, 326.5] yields 0.79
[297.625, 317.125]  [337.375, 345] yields 1.09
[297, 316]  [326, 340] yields 1.29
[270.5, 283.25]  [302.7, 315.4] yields 0.66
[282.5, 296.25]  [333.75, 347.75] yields 0.78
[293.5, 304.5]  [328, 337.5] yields 1.15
